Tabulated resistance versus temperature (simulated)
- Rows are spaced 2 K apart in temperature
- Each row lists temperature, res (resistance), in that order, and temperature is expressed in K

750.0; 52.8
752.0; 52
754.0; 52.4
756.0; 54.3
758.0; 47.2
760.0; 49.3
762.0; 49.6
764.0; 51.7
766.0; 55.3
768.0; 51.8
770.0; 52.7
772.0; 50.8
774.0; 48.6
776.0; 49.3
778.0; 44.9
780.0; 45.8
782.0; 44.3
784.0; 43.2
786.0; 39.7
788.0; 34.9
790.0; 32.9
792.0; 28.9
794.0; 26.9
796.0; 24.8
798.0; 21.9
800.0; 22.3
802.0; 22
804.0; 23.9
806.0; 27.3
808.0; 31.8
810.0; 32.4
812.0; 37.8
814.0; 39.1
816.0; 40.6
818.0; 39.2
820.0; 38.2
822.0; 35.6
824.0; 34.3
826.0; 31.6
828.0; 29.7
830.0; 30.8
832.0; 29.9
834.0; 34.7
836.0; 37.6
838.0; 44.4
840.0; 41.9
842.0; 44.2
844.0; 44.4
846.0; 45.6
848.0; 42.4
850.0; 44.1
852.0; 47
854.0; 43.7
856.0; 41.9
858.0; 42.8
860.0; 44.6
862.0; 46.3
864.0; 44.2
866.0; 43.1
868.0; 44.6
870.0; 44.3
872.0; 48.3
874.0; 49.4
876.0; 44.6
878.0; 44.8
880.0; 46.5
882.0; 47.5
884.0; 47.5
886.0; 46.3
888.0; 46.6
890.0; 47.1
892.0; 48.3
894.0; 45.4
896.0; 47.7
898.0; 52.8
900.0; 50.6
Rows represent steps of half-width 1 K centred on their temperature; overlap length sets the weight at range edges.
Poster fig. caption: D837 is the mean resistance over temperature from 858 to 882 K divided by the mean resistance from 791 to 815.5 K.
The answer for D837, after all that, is 1.60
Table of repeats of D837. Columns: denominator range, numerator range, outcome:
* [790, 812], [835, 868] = 1.61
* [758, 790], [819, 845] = 0.78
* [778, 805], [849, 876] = 1.40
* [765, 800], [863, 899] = 1.15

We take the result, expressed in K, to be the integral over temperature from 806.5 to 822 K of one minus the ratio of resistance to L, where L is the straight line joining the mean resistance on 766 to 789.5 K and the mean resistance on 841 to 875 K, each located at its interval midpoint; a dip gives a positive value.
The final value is 3.0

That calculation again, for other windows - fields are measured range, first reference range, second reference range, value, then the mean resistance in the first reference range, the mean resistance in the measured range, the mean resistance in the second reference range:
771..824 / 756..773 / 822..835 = 7.25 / 51.2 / 35.6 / 32.1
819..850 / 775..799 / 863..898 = 2.77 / 36.5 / 37.9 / 46.4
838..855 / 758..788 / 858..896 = 0.87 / 47.9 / 44.2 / 46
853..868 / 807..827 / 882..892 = -0.33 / 36.1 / 43.9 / 47.1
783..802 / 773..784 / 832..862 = 6.43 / 46.3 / 30.2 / 42.5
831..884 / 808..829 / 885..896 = -2.44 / 35.7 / 43.6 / 46.8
